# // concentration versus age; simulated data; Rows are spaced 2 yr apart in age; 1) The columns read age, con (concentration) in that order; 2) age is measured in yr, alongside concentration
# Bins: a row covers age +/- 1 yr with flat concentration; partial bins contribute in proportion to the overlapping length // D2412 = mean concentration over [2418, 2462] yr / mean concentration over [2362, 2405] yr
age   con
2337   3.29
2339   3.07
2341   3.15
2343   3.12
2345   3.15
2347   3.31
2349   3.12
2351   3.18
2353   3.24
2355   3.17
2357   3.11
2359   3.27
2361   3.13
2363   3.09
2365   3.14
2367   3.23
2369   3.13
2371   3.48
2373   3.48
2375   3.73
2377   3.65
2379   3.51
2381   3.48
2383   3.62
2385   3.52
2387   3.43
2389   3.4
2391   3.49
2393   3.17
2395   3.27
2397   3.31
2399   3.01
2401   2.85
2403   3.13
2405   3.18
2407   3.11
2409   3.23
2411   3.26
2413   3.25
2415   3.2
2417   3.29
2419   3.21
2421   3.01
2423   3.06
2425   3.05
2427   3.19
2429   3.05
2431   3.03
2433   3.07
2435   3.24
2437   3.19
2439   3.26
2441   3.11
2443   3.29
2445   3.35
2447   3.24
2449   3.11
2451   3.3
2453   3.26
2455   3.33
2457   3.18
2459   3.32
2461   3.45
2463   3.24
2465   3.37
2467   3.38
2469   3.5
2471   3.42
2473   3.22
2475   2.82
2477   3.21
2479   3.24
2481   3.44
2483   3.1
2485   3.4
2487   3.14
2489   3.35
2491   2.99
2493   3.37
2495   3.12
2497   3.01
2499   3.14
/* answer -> 0.96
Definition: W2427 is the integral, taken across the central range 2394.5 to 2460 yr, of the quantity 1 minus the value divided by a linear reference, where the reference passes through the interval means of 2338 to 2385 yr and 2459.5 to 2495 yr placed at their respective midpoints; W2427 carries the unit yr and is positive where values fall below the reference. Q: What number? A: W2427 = 2.0 yr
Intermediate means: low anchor 3.29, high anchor 3.27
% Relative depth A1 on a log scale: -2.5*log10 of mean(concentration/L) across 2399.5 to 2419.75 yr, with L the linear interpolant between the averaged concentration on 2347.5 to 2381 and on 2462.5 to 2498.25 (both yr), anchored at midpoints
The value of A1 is 0.04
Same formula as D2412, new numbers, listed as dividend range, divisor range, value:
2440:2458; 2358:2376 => 0.98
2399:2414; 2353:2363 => 0.99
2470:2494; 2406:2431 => 1.02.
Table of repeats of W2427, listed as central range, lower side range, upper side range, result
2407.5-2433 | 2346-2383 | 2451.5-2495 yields 1.1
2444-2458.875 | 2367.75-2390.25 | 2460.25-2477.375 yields 0.3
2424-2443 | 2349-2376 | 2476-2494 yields 0.6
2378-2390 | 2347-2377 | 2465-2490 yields -0.8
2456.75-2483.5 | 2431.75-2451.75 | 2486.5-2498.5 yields -0.8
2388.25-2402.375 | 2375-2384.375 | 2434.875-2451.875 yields 1.2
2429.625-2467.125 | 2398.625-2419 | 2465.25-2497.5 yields -0.5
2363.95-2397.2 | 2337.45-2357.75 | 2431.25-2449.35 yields -2.5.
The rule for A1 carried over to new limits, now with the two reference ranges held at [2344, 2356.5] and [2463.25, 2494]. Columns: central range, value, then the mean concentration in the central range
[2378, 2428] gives -0.01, 3.25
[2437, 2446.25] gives 0.00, 3.25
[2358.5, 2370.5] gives 0.01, 3.17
